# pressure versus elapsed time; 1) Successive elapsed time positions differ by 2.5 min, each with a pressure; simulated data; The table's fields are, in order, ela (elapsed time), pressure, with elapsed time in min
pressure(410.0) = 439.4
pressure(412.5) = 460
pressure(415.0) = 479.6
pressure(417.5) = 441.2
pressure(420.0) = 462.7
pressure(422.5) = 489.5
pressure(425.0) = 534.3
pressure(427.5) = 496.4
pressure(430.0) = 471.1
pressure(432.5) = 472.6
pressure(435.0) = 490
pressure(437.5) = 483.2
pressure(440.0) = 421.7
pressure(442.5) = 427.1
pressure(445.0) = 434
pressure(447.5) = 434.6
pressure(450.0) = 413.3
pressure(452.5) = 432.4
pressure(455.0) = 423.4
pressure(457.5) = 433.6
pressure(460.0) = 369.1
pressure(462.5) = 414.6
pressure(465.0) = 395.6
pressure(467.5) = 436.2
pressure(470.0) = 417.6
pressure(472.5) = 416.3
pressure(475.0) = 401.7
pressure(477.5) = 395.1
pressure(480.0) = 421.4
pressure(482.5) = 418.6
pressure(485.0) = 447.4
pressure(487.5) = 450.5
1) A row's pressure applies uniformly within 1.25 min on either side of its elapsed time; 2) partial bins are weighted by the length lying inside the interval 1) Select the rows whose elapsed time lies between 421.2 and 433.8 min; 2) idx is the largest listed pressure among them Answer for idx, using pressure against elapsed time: 534.3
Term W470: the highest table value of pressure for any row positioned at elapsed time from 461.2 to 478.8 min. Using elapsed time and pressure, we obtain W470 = 436.2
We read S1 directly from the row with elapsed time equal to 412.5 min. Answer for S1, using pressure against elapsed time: 460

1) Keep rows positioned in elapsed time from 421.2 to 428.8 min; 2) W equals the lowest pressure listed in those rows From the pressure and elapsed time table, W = 489.5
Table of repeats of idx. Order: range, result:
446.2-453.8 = 434.6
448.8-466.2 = 433.6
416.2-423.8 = 489.5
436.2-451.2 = 483.2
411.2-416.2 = 479.6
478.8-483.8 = 421.4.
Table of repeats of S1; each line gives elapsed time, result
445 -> 434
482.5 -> 418.6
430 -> 471.1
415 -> 479.6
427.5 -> 496.4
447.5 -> 434.6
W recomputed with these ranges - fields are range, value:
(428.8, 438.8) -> 471.1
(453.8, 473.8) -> 369.1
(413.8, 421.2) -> 441.2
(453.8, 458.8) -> 423.4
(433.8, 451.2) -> 413.3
